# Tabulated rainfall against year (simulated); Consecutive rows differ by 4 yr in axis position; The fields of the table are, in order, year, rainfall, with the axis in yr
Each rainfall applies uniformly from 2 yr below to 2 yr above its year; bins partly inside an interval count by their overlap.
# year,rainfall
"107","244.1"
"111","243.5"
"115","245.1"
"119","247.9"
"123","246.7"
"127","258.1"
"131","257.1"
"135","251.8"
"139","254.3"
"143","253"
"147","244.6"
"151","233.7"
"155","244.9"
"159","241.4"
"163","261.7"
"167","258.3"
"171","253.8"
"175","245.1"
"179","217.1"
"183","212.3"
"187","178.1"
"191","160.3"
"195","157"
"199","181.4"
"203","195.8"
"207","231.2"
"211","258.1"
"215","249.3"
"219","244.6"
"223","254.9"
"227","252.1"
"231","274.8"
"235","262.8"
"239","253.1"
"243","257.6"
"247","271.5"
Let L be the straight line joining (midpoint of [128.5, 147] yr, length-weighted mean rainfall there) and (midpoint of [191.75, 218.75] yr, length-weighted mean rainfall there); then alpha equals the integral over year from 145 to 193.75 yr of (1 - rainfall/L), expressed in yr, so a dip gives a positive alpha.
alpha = 1.3 yr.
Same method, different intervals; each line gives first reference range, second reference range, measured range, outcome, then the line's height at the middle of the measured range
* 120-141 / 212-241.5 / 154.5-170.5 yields 0.1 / 254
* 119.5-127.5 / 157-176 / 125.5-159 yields 0.3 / 251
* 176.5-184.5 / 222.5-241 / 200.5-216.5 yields 0.6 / 240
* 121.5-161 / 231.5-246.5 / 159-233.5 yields 8.1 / 256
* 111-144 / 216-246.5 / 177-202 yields 6.9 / 255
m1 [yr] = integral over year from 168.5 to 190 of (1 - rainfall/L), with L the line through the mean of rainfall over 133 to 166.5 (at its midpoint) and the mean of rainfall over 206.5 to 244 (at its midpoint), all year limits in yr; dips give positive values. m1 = 2.7 yr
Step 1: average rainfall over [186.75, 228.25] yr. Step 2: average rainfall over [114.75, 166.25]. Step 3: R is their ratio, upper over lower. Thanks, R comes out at 0.86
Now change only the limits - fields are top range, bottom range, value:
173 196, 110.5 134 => 0.79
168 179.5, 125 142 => 0.95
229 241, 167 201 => 1.29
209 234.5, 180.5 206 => 1.40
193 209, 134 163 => 0.77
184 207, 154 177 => 0.72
